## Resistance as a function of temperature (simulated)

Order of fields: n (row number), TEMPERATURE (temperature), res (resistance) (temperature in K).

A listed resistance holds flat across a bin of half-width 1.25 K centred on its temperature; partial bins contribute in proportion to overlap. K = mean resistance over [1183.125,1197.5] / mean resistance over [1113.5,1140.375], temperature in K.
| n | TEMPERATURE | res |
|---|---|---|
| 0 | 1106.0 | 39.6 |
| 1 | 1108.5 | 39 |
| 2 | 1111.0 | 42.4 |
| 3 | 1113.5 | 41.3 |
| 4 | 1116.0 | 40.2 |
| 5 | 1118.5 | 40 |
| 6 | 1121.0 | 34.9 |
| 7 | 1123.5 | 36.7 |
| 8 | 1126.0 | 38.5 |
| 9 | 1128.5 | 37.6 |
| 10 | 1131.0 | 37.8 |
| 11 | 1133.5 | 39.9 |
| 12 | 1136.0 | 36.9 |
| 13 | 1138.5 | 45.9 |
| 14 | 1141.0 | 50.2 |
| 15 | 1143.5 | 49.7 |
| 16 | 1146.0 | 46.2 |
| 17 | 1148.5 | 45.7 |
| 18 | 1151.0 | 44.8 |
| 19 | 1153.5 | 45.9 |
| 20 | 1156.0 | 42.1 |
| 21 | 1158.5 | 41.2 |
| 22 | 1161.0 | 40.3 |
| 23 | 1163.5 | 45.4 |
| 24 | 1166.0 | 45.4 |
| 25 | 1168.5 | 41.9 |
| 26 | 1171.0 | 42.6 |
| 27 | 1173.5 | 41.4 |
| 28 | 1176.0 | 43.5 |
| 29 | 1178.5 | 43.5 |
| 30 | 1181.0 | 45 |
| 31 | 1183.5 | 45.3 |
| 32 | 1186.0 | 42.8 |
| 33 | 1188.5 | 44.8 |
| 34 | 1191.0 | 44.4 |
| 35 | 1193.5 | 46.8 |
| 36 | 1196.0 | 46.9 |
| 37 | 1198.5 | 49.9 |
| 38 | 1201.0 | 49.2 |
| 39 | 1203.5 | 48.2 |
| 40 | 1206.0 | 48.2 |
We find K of 1.2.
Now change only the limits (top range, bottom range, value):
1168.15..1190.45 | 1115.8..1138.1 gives 1.14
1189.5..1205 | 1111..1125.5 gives 1.22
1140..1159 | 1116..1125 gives 1.22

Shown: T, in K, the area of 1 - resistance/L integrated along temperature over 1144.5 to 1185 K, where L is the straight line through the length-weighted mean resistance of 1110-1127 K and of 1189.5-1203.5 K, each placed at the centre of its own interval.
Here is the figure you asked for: 0.20 K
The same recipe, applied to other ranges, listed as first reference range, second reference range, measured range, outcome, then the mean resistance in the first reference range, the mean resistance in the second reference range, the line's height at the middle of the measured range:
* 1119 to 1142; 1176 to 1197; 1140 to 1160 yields -2.0 K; 39.7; 44.8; 41.5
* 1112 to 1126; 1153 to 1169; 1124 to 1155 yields -1.7 K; 38.7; 43.1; 40.8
